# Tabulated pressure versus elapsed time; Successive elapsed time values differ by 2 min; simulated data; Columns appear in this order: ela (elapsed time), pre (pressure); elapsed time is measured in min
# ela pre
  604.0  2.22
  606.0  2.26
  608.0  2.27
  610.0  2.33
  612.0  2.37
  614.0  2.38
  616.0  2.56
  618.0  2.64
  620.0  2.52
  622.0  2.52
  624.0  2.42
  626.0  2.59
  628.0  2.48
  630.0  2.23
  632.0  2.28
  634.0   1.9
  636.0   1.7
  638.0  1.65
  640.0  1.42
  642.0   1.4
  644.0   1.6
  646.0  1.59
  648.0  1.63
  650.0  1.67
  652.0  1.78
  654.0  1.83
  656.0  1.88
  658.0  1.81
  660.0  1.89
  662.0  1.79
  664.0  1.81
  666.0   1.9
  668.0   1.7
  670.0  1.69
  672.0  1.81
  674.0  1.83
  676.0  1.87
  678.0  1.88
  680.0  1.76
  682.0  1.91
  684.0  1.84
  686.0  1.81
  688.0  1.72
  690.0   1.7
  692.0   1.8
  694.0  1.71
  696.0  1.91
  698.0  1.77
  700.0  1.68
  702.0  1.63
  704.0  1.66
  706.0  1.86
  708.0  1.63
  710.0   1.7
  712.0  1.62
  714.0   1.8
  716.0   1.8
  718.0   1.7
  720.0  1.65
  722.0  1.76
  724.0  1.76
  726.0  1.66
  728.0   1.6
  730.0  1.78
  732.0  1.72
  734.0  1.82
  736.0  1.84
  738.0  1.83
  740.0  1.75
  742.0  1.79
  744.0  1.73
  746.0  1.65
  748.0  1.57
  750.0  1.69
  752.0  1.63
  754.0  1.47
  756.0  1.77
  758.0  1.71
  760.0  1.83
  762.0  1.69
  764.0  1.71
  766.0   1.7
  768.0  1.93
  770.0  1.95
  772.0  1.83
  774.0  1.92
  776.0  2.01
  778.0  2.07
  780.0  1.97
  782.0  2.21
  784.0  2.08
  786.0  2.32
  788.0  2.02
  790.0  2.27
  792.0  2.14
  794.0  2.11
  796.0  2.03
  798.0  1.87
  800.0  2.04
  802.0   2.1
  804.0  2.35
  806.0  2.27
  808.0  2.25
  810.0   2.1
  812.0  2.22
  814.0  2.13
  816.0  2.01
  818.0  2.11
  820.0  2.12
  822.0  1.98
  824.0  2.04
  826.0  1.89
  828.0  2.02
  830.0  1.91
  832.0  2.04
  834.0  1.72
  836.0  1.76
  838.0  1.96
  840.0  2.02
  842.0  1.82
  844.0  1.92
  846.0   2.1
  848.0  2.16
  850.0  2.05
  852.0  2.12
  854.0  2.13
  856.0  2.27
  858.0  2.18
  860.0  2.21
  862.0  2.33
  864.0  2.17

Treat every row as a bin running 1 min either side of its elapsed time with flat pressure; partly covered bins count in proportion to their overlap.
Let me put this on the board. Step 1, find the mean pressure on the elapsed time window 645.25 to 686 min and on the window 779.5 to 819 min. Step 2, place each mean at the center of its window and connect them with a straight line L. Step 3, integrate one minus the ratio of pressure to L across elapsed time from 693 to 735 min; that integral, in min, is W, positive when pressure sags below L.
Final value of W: 4.20 min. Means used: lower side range 1.8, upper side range 2.13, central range 1.72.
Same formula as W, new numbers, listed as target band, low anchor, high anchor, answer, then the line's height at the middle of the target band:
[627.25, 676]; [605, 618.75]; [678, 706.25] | 6.62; 2.09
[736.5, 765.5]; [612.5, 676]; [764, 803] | 4.40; 2.01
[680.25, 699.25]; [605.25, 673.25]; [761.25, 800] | 1.98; 2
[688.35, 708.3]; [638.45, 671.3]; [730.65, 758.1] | -0.30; 1.71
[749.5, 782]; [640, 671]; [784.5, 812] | 3.67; 2.05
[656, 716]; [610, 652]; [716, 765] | 3.70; 1.89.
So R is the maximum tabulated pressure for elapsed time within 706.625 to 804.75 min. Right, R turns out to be 2.35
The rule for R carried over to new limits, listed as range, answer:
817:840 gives 2.12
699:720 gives 1.86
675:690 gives 1.91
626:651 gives 2.59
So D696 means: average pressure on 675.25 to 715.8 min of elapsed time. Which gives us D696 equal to 1.76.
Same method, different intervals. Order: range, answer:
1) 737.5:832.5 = 1.95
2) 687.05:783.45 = 1.77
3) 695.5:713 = 1.71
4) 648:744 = 1.77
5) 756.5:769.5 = 1.77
